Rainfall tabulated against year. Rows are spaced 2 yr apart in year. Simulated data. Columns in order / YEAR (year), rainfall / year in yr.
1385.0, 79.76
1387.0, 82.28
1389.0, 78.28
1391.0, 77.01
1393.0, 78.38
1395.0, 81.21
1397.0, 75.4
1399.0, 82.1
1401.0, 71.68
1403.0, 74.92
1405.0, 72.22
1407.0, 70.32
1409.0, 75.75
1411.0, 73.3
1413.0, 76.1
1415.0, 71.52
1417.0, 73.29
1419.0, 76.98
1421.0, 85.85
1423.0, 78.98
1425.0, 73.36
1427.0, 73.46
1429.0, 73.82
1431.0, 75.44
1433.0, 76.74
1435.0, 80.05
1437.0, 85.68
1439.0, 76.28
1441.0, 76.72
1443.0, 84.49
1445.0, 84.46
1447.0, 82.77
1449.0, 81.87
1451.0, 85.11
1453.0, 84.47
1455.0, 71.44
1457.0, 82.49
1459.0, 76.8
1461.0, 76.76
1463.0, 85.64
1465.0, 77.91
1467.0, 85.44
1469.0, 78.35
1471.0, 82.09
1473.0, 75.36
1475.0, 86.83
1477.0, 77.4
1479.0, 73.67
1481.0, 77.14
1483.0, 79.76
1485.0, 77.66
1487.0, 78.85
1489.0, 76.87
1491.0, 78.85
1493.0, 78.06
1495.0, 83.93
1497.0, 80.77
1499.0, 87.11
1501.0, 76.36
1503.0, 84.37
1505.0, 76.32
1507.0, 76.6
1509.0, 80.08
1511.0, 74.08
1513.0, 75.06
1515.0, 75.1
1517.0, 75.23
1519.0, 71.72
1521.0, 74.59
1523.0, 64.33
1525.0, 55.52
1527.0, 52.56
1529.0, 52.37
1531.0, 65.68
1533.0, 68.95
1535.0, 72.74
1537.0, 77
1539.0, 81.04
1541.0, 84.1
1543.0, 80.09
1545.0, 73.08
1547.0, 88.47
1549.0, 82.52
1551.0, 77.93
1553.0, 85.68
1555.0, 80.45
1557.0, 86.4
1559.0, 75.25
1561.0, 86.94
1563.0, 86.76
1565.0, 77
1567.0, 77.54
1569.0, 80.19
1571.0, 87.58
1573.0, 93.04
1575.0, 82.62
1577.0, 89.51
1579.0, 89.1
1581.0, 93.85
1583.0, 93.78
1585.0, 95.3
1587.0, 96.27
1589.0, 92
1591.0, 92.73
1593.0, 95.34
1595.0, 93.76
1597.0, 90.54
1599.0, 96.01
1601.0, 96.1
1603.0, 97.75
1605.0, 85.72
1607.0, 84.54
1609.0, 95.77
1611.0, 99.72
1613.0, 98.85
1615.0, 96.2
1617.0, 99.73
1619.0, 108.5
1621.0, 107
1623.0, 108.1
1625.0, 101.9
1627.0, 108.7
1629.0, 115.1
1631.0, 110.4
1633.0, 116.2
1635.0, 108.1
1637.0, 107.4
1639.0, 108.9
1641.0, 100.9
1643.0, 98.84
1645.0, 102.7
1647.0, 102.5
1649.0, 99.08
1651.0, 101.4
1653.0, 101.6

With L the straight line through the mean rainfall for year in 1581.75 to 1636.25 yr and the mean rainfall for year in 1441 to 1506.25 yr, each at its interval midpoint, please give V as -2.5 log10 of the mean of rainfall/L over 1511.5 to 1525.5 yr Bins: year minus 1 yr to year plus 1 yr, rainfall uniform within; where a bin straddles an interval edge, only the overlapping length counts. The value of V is 0.217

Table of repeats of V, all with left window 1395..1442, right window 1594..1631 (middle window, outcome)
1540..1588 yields 0.10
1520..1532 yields 0.41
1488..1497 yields 0.07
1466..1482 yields 0.04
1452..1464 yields 0.02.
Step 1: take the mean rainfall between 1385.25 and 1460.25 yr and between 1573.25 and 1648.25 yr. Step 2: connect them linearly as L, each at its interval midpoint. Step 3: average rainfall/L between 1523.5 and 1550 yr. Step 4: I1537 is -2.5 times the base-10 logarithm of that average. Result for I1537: 0.26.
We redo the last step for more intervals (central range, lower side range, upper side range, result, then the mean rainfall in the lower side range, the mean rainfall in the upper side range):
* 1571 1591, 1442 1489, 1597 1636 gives 0.057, 80.2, 102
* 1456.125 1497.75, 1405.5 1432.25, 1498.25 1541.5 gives -0.083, 75.2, 72.6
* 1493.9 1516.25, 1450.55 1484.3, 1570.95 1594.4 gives 0.062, 79.7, 92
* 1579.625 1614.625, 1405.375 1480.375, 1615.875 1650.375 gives 0.076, 78.5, 106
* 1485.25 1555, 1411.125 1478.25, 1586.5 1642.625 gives 0.171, 79.1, 100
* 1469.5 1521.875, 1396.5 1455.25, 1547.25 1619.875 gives 0.065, 77.6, 90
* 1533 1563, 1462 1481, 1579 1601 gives 0.107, 80.1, 93.8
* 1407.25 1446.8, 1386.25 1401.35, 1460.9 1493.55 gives 0.019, 78.5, 79.3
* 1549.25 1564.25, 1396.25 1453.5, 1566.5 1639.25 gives 0.117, 77.6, 97.1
